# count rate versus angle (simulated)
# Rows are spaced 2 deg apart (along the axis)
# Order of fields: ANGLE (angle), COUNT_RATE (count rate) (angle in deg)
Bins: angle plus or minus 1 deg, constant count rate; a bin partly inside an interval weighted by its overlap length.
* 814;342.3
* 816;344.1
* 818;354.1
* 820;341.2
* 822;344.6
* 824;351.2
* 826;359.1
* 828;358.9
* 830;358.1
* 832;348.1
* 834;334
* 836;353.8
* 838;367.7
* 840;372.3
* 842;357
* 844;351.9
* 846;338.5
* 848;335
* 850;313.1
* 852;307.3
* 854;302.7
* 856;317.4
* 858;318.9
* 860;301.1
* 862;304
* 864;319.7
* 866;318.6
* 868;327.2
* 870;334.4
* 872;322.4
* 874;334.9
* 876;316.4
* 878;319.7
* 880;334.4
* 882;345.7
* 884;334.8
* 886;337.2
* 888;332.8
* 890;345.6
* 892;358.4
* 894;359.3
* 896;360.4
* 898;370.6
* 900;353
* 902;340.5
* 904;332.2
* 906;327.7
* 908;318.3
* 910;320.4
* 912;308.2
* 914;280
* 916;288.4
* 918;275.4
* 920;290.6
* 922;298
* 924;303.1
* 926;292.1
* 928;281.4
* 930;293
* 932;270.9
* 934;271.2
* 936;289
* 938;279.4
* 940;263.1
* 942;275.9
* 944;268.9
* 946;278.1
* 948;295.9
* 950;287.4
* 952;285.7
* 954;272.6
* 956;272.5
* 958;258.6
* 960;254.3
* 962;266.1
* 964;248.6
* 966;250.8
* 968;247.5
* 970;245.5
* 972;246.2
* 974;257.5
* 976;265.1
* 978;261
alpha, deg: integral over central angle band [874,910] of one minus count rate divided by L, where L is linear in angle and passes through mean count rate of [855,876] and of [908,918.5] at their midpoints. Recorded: -3.8 deg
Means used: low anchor 320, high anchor 298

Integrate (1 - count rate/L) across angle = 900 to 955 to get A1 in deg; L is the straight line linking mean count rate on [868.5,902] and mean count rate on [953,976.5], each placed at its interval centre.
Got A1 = 0.57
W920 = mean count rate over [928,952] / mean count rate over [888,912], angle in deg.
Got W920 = 0.82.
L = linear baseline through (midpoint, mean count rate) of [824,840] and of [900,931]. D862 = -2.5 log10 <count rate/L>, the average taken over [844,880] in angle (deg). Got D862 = 0.05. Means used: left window 355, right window 305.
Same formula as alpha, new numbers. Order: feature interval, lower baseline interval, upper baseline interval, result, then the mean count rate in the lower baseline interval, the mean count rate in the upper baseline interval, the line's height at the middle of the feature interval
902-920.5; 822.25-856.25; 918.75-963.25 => -0.54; 343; 279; 298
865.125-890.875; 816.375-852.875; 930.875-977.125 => -1.06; 347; 267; 318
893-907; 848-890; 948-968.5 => -2.11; 323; 266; 303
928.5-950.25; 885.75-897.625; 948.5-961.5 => 0.93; 351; 273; 292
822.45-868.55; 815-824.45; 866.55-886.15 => 0.51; 347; 330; 339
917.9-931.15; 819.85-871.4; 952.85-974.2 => -0.40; 336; 257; 283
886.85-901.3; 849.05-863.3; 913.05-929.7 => -2.74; 309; 289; 297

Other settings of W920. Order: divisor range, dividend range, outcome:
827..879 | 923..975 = 0.82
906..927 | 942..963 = 0.92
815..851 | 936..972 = 0.77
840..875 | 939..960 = 0.85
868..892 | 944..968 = 0.81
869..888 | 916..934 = 0.87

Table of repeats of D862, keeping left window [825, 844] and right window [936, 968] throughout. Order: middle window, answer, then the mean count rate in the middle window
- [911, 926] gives 0.01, 292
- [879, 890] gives -0.06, 338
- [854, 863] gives 0.10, 310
